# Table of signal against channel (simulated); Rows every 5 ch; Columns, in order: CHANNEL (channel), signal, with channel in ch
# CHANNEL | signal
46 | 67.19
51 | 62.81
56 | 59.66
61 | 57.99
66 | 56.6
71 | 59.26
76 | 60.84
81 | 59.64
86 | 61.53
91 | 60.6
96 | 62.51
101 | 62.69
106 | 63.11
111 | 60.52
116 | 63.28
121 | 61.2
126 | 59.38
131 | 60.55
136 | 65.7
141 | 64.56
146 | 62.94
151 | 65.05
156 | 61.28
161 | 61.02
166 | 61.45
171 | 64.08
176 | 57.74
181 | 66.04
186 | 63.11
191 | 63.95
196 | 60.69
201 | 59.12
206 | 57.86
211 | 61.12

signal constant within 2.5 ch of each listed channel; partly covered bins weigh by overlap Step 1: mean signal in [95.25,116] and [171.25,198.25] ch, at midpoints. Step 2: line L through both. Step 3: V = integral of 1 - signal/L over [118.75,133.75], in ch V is 0.46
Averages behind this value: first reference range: 62.3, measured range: 60.5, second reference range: 62.5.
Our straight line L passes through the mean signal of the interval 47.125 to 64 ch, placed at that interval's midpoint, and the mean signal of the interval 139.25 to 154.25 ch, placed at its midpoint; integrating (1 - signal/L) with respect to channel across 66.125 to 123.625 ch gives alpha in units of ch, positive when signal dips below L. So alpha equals 0.8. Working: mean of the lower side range 60.6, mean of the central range 61.2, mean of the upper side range 64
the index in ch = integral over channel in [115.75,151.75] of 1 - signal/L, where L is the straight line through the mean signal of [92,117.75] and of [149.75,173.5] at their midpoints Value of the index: -0.2 ch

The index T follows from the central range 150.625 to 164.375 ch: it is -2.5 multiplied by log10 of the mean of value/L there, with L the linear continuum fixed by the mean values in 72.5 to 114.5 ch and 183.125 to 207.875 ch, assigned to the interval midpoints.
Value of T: -0.01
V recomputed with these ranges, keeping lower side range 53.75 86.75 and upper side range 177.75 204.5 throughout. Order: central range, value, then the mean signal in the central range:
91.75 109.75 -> -0.72 ch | 62.4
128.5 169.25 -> -1.09 ch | 62.8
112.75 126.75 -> -0.23 ch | 61.5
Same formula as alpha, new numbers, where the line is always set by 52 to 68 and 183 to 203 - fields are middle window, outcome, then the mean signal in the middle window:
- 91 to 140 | -1.8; 62.1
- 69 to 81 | -0.2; 60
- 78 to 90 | -0.3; 60.6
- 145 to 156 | -0.5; 63.5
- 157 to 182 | -0.2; 61.8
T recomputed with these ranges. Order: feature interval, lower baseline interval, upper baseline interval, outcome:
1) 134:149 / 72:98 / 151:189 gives -0.04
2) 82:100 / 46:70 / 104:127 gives -0.01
